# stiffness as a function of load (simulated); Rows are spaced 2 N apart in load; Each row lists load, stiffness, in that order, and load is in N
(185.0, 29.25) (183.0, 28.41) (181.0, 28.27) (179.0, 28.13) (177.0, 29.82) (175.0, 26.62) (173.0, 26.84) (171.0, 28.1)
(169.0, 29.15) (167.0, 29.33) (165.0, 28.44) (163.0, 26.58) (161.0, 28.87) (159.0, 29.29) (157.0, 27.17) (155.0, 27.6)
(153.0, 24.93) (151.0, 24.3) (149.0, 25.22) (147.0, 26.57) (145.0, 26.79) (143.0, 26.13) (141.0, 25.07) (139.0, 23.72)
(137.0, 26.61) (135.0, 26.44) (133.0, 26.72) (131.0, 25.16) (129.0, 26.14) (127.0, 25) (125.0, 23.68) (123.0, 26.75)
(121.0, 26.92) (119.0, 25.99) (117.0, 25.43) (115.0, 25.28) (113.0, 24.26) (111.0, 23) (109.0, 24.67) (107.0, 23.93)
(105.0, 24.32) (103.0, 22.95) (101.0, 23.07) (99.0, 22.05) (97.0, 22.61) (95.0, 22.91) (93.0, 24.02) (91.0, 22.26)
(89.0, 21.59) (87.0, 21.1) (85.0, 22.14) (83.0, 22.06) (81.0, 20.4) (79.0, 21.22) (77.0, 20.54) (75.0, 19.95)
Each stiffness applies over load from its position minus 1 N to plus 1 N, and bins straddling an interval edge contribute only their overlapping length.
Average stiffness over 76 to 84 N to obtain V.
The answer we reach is 21.1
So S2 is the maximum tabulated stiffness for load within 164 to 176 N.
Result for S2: 29.33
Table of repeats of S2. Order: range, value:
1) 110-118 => 25.43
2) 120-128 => 26.92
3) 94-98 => 22.91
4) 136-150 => 26.79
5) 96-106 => 24.32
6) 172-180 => 29.82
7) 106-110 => 24.67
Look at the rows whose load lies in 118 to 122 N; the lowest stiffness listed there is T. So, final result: 25.99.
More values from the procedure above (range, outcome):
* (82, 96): 21.1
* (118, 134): 23.68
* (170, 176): 26.62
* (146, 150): 25.22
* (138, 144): 23.72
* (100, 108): 22.95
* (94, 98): 22.61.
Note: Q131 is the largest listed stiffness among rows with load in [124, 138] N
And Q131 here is 26.72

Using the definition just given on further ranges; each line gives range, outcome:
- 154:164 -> 29.29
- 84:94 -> 24.02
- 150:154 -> 24.93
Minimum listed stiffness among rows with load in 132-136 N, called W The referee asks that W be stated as 26.44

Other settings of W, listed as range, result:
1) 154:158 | 27.17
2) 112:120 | 24.26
